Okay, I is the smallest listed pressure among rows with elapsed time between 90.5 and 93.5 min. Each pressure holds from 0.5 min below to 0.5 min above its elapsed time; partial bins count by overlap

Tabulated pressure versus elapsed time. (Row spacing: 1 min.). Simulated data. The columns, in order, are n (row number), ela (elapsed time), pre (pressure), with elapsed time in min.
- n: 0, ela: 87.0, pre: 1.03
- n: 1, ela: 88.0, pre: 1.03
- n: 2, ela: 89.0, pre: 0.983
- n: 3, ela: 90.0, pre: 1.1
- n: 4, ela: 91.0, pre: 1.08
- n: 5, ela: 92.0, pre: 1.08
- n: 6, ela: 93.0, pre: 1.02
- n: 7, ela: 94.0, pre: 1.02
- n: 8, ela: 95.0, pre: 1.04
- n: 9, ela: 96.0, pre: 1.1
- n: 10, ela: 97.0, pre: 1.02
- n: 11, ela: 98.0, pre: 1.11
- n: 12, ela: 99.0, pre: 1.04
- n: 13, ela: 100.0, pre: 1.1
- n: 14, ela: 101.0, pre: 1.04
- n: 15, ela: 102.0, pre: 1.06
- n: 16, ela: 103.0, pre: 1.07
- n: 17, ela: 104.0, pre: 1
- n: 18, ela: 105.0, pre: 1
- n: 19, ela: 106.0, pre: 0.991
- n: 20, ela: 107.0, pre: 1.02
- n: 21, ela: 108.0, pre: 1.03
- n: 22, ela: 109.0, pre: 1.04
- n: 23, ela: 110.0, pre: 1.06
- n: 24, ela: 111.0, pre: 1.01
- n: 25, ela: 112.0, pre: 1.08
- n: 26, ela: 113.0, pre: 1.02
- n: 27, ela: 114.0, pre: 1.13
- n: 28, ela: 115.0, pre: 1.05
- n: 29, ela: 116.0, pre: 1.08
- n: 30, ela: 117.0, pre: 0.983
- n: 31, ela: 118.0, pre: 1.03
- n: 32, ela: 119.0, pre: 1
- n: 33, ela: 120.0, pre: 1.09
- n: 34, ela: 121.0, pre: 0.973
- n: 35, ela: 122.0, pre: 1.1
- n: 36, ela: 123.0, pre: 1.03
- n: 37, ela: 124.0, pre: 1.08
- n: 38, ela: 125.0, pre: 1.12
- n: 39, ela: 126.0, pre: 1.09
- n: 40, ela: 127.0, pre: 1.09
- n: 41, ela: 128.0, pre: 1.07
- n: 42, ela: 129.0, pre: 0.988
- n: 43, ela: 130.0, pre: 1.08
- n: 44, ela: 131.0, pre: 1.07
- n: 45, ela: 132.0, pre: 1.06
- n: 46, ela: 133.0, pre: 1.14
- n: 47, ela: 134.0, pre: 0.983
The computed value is 1.02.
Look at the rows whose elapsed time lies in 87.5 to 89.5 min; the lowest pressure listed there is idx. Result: 0.983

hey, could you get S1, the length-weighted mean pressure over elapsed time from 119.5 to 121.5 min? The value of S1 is 1.03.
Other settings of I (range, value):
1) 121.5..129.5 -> 0.988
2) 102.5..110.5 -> 0.991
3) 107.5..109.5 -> 1.03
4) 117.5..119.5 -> 1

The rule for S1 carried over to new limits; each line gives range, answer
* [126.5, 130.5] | 1.06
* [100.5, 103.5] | 1.06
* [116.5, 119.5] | 1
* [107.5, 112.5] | 1.04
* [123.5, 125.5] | 1.1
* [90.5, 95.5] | 1.05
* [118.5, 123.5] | 1.04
